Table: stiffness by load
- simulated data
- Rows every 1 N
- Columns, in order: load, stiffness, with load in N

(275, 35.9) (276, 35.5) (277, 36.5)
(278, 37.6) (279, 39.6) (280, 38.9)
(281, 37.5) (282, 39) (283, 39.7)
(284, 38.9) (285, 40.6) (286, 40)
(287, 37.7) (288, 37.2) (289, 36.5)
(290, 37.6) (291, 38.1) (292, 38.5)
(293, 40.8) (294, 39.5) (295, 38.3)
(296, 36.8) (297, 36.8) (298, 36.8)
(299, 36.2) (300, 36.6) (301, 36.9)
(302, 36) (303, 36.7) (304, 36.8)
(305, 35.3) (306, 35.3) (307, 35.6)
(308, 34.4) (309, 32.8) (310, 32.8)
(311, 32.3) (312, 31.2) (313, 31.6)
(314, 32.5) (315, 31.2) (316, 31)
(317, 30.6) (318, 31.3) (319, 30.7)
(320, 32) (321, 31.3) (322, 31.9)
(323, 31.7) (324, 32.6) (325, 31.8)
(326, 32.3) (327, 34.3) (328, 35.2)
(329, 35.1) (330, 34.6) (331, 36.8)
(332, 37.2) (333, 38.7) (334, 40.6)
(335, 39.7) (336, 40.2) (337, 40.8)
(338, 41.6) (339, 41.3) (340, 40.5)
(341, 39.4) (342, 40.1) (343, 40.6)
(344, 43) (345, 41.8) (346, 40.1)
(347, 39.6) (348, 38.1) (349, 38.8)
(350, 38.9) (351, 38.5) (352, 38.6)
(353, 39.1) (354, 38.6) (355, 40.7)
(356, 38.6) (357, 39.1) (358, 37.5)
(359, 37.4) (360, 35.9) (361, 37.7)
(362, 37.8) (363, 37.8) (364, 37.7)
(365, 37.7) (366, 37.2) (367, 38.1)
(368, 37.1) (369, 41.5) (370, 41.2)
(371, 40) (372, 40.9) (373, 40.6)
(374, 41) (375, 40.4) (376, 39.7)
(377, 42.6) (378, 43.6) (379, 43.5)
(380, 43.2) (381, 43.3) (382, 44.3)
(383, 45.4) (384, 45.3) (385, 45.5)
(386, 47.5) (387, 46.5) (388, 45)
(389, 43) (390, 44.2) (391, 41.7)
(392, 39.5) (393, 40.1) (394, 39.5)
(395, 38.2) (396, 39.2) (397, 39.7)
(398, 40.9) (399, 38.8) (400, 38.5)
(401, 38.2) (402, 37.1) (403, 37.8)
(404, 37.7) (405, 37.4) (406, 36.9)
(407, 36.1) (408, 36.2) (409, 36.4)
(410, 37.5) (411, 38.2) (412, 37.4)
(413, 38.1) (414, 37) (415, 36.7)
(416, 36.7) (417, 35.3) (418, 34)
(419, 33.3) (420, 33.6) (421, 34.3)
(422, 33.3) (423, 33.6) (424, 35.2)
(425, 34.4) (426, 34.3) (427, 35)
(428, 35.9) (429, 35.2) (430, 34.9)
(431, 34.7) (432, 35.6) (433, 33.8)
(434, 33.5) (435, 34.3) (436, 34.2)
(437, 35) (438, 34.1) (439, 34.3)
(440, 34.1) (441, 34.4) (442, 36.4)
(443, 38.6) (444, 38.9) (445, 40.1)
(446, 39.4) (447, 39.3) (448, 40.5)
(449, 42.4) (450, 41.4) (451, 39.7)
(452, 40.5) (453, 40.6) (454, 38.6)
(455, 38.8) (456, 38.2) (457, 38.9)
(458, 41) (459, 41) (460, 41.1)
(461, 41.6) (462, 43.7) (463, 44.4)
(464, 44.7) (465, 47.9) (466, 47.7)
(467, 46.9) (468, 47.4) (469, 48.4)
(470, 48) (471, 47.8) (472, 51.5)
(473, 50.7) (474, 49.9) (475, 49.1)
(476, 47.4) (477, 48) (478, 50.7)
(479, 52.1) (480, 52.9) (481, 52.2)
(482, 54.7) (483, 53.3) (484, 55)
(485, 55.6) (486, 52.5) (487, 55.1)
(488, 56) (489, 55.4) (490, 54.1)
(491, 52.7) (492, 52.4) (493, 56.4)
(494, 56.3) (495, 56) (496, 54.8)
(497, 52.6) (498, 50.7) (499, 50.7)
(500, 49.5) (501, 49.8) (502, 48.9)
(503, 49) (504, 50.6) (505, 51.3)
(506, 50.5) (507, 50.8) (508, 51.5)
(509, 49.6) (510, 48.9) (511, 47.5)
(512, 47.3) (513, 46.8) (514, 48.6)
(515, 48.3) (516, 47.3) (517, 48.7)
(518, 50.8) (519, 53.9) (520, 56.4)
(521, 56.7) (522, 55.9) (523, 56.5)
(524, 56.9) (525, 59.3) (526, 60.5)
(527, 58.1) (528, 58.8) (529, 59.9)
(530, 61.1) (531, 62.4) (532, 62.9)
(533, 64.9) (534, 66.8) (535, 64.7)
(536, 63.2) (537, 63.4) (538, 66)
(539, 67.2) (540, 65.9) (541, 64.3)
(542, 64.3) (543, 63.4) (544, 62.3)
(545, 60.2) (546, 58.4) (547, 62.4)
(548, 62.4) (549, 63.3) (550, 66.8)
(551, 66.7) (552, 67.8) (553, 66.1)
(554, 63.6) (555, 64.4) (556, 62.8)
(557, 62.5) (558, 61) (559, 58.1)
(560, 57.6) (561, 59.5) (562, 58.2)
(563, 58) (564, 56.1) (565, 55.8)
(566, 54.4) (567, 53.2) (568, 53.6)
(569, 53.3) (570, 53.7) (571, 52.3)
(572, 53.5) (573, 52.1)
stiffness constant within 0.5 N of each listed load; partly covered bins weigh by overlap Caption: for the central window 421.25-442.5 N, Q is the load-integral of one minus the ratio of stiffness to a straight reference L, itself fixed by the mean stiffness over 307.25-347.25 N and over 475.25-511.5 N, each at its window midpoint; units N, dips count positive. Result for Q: 5.27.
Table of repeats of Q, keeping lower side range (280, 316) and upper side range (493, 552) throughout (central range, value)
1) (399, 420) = 4.4 N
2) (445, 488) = 4.6 N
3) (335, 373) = 2.0 N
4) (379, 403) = 1.6 N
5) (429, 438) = 2.6 N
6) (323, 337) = 1.1 N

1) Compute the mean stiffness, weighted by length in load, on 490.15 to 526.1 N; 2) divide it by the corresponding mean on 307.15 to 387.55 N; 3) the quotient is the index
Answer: 1.4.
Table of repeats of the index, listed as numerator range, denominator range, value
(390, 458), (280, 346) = 1.02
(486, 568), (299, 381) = 1.53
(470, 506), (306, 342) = 1.49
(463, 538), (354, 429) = 1.37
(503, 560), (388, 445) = 1.59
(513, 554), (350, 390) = 1.48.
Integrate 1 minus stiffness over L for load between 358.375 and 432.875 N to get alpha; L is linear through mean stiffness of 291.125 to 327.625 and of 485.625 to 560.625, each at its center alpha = 7.9 N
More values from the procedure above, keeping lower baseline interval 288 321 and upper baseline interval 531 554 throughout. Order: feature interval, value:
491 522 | 4.4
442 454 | 2.9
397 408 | 2.1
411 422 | 2.9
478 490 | 0.6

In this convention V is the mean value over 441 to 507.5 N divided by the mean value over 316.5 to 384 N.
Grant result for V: 1.2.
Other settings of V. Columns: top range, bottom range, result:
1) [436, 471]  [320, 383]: 1.05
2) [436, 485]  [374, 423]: 1.11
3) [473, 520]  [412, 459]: 1.41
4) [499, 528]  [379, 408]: 1.26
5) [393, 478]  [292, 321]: 1.13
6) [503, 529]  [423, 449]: 1.46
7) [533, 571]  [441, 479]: 1.41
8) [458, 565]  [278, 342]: 1.52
